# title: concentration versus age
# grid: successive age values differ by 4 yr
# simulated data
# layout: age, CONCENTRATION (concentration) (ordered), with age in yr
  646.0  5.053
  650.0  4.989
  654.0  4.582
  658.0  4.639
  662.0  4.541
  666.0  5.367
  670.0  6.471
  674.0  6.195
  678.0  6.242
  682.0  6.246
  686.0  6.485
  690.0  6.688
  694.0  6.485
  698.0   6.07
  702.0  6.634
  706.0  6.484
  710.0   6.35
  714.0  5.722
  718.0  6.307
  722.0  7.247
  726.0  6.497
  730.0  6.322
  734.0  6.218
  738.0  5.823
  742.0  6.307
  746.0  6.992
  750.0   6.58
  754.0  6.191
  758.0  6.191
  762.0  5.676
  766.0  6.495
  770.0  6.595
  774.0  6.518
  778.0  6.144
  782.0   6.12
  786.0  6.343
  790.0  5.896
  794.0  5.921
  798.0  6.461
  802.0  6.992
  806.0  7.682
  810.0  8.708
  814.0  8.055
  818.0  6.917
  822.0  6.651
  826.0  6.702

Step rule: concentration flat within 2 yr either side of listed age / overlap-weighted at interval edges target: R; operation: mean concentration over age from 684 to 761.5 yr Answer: 6.39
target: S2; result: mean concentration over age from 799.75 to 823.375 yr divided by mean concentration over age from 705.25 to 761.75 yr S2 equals 1.18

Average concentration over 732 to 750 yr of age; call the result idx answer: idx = 6.36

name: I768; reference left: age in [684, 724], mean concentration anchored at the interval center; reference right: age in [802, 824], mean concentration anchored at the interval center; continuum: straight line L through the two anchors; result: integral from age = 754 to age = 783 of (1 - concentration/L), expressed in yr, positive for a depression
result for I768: 3.47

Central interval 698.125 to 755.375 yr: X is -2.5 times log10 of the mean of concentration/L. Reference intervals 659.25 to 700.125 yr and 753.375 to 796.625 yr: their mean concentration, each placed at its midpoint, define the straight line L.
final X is -0.047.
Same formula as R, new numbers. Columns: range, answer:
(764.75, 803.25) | 6.33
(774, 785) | 6.22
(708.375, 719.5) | 6.11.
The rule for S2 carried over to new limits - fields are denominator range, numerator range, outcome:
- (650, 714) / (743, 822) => 1.12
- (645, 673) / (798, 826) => 1.44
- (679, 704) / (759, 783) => 0.97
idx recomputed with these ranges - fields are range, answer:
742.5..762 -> 6.39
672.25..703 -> 6.37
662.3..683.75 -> 5.98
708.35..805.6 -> 6.35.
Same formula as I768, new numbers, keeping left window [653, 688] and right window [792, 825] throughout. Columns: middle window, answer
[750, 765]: 1.1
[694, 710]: -1.0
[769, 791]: 1.9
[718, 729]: -0.8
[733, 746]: 0.4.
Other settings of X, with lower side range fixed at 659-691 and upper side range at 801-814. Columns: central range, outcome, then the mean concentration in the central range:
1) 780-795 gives 0.243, 6.08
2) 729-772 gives 0.122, 6.31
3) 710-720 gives 0.080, 6.08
